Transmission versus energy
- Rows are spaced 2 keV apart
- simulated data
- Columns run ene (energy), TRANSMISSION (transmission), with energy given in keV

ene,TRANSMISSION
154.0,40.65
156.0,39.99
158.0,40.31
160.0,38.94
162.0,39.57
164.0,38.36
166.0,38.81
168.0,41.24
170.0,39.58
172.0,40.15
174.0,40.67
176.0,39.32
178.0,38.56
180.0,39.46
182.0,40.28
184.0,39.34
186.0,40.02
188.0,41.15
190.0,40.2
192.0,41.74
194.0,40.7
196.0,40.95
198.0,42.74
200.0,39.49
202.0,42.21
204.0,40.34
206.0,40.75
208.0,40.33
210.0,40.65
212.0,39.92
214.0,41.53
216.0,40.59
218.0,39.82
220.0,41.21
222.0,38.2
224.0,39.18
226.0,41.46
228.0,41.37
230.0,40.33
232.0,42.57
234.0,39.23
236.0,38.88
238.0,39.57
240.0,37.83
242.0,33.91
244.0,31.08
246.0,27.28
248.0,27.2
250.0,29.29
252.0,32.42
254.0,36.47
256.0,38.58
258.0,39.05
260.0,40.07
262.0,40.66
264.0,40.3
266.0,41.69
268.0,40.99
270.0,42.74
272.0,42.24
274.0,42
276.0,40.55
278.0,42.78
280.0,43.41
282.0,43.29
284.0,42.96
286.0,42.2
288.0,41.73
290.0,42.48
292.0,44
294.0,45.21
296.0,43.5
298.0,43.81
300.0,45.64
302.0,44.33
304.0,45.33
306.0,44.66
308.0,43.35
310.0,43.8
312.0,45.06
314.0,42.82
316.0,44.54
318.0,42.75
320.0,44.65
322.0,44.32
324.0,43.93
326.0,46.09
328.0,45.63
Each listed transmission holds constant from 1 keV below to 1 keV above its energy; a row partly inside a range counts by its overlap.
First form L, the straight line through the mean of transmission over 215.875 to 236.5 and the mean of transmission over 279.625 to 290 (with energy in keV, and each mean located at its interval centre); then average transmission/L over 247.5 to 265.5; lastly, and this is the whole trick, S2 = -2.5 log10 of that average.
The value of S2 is 0.14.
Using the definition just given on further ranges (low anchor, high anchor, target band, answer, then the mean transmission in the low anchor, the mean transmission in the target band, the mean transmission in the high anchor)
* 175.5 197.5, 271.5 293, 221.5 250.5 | 0.13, 40.2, 36.6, 42.5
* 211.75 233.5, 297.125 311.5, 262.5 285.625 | 0.02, 40.6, 42.1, 44.4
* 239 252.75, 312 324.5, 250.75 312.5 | -0.13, 31.3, 42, 43.9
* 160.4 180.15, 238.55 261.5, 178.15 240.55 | -0.10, 39.6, 40.4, 34.2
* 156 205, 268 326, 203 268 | 0.09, 40.2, 38.2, 43.5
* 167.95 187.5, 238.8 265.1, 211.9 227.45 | -0.09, 39.8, 40.3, 35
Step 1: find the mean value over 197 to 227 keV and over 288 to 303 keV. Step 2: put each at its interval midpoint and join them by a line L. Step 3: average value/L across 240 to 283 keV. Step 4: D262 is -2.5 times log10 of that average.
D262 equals 0.13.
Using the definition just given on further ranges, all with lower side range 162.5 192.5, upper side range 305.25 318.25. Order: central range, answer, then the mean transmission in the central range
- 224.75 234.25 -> 0.01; 41.1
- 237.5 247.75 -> 0.25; 33.2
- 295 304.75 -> -0.02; 44.5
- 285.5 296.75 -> 0.00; 43.2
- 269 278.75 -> 0.02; 42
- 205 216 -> 0.01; 40.6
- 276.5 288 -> 0.01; 42.7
